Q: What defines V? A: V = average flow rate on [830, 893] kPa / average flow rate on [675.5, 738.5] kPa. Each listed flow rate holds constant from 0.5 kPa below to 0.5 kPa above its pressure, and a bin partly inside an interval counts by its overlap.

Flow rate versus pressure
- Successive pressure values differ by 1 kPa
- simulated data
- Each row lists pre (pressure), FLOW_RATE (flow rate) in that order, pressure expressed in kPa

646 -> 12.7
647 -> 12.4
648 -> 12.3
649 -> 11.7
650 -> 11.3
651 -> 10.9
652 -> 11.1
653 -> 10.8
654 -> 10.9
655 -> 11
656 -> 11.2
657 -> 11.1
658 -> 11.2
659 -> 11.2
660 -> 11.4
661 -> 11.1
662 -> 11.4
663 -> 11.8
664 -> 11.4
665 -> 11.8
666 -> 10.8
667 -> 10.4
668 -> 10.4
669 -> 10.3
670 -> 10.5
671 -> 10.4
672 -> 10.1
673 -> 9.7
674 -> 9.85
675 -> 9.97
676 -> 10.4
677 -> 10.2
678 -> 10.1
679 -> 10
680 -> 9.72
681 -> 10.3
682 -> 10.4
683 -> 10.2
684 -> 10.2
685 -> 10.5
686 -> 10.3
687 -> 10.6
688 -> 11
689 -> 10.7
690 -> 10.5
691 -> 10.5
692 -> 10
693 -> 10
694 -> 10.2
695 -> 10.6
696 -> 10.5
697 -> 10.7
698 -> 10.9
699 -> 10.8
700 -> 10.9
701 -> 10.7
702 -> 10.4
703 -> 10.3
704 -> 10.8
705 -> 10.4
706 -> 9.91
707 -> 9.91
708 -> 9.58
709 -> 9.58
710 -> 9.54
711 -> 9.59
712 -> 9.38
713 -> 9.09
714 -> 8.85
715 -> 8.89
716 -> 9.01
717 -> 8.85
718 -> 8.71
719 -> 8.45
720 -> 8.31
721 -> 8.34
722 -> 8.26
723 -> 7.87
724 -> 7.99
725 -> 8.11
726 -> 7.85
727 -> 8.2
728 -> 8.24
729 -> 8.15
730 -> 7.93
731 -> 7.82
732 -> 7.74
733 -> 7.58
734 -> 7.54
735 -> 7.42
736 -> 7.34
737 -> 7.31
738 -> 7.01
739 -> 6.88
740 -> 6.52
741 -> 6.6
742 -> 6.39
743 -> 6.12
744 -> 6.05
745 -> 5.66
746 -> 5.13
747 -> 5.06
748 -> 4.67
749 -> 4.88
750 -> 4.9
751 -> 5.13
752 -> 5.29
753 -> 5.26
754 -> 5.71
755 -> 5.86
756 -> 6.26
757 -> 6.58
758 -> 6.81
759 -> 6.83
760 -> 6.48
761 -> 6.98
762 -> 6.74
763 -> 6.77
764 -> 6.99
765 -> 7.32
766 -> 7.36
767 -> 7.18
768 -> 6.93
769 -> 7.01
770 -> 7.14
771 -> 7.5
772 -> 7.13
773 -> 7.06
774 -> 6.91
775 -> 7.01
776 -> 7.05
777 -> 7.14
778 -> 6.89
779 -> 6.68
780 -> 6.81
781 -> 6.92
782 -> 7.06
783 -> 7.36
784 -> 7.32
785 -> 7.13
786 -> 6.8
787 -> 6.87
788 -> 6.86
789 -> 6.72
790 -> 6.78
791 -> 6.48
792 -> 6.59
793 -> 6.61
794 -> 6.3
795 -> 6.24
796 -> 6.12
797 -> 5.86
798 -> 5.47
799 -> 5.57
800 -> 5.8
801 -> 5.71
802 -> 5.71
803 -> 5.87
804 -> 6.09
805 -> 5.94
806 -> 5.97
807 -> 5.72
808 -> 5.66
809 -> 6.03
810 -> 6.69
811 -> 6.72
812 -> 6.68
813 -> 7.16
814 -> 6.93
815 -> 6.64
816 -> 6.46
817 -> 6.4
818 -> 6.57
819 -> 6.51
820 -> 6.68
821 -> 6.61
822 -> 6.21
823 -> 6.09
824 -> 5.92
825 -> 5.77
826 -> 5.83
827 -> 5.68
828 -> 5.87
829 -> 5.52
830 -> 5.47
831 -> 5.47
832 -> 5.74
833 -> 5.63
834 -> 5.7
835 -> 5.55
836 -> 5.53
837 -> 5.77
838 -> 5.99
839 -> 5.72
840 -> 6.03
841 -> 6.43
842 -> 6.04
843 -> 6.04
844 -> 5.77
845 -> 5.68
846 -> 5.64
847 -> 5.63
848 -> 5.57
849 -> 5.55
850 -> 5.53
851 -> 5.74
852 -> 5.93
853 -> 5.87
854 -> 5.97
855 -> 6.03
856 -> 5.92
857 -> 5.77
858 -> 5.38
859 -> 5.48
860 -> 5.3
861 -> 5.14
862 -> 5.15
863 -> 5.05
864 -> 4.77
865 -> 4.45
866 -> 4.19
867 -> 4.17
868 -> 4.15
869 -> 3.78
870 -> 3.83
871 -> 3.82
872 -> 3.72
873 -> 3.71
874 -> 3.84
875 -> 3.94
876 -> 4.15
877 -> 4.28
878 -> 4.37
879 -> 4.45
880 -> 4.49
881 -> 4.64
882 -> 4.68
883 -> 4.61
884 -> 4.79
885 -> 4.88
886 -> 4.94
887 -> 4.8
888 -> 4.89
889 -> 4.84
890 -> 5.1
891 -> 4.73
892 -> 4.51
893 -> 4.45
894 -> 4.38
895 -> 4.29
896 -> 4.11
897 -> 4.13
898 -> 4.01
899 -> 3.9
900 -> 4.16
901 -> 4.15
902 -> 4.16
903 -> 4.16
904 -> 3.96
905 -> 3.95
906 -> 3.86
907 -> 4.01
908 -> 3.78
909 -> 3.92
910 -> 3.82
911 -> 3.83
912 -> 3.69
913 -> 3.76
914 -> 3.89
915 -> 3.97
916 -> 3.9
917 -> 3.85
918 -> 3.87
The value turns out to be 0.5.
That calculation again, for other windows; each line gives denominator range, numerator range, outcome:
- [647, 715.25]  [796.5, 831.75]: 0.58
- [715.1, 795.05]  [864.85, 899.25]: 0.62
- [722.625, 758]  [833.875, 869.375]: 0.82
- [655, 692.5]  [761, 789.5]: 0.66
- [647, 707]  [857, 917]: 0.41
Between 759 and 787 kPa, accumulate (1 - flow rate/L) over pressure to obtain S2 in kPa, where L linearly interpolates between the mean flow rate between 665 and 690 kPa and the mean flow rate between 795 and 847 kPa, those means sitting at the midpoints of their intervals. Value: 1.6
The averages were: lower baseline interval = 10.3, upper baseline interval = 6.01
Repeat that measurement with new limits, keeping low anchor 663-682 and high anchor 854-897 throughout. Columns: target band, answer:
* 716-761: 8.52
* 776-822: 2.14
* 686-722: -1.41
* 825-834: 0.41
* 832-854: -0.94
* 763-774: 0.76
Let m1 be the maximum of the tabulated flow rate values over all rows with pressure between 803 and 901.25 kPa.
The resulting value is 7.16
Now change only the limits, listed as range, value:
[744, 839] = 7.5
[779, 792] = 7.36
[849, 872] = 6.03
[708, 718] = 9.59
